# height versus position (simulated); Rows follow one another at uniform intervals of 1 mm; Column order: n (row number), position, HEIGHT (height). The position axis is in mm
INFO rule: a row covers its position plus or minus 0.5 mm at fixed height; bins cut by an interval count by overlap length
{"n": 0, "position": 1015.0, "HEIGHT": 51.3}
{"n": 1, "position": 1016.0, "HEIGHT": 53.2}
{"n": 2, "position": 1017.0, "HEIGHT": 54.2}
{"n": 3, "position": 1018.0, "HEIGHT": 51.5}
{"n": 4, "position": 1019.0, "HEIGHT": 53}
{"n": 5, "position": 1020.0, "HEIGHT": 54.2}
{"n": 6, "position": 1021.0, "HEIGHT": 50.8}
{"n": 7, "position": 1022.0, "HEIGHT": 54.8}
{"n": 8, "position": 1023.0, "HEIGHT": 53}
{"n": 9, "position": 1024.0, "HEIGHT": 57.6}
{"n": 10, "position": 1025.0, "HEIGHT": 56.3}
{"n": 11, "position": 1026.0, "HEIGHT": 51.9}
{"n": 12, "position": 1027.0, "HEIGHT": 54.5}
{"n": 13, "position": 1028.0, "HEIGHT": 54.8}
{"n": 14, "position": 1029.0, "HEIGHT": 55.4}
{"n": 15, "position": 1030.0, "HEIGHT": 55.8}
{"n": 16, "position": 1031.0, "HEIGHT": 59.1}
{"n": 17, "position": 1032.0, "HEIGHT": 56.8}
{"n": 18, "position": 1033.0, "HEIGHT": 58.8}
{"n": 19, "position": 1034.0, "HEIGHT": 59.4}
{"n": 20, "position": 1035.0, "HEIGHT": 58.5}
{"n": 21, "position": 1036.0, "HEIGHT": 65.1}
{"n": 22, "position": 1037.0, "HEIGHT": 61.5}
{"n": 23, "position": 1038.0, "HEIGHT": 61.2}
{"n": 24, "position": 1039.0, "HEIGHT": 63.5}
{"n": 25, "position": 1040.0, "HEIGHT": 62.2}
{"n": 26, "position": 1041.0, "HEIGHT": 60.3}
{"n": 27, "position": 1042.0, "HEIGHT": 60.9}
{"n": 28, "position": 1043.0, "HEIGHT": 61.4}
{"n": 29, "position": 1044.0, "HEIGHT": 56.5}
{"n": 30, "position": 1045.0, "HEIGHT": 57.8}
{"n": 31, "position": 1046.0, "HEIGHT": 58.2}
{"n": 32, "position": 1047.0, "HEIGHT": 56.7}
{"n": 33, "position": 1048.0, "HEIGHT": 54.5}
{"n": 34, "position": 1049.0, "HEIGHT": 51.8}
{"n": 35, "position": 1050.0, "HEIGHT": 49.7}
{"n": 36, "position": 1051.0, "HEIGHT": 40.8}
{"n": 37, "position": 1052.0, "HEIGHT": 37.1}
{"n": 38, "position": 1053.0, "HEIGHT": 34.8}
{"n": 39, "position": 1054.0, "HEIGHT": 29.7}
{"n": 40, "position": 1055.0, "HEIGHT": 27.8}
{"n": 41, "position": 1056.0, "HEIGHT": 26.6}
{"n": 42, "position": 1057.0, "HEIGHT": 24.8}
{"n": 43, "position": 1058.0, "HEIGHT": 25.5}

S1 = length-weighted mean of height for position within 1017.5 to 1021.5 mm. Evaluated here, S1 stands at 52.4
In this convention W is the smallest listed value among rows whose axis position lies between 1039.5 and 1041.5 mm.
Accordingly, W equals 60.3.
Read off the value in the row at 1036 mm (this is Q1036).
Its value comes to 65.1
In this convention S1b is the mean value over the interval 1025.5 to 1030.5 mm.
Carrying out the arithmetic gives 54.5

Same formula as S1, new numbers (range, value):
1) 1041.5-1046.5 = 59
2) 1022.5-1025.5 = 55.6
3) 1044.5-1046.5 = 58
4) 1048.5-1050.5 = 50.8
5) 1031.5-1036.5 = 59.7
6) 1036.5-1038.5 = 61.4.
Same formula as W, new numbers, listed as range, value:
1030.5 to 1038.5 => 56.8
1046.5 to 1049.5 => 51.8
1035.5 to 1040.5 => 61.2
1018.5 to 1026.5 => 50.8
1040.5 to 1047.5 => 56.5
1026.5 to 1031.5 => 54.5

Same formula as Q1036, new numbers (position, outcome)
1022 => 54.8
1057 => 24.8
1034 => 59.4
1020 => 54.2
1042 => 60.9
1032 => 56.8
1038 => 61.2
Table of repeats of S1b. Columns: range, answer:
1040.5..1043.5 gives 60.9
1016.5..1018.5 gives 52.9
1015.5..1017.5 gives 53.7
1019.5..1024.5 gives 54.1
